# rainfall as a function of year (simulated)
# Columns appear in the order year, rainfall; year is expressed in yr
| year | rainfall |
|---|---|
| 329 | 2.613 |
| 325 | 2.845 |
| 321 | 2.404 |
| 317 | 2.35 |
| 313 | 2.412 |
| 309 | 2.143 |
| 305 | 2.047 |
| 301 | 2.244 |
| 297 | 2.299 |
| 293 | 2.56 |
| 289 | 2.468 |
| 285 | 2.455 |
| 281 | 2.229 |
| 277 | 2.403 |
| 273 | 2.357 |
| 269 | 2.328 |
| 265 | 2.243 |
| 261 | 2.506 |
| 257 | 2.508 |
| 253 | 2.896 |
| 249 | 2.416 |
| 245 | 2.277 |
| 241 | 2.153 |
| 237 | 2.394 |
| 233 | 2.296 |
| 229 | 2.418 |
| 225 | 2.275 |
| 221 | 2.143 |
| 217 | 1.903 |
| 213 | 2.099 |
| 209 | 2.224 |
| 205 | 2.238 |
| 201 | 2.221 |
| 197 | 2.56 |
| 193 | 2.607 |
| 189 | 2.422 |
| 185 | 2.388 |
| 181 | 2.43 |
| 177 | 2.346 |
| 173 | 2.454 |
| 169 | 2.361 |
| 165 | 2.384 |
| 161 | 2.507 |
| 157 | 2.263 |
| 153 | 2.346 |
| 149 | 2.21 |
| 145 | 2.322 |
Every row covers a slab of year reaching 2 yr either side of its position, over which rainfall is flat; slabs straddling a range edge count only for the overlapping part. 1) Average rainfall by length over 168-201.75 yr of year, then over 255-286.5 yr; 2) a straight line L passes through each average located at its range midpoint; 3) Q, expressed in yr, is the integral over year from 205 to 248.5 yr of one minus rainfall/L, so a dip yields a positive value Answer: 3.2 yr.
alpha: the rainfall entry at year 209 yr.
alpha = 2.224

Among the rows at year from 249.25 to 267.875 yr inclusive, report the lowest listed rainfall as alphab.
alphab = 2.243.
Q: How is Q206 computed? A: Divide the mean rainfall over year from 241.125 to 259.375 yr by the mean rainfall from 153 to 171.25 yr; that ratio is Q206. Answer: 1.0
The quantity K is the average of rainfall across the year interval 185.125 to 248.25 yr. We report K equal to 2.29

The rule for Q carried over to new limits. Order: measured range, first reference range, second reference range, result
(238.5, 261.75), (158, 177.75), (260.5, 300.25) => -0.70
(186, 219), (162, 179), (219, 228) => 0.16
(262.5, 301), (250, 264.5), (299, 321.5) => 0.98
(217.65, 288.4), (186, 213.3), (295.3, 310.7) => -3.09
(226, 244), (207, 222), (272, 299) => -1.11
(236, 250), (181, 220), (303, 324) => 0.01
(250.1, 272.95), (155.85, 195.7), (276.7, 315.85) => -1.25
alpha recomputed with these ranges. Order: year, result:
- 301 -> 2.244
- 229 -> 2.418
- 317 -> 2.35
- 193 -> 2.607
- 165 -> 2.384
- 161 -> 2.507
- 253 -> 2.896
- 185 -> 2.388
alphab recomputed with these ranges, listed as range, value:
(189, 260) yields 1.903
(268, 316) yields 2.047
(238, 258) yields 2.153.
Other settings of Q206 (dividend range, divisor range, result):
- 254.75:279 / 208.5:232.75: 1.10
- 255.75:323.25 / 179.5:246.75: 1.02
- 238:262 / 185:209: 1.03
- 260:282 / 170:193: 0.97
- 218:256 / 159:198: 0.96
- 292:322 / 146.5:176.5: 0.97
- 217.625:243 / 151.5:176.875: 0.95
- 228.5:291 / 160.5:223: 1.03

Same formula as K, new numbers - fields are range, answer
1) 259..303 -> 2.37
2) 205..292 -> 2.33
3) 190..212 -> 2.36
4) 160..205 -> 2.42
